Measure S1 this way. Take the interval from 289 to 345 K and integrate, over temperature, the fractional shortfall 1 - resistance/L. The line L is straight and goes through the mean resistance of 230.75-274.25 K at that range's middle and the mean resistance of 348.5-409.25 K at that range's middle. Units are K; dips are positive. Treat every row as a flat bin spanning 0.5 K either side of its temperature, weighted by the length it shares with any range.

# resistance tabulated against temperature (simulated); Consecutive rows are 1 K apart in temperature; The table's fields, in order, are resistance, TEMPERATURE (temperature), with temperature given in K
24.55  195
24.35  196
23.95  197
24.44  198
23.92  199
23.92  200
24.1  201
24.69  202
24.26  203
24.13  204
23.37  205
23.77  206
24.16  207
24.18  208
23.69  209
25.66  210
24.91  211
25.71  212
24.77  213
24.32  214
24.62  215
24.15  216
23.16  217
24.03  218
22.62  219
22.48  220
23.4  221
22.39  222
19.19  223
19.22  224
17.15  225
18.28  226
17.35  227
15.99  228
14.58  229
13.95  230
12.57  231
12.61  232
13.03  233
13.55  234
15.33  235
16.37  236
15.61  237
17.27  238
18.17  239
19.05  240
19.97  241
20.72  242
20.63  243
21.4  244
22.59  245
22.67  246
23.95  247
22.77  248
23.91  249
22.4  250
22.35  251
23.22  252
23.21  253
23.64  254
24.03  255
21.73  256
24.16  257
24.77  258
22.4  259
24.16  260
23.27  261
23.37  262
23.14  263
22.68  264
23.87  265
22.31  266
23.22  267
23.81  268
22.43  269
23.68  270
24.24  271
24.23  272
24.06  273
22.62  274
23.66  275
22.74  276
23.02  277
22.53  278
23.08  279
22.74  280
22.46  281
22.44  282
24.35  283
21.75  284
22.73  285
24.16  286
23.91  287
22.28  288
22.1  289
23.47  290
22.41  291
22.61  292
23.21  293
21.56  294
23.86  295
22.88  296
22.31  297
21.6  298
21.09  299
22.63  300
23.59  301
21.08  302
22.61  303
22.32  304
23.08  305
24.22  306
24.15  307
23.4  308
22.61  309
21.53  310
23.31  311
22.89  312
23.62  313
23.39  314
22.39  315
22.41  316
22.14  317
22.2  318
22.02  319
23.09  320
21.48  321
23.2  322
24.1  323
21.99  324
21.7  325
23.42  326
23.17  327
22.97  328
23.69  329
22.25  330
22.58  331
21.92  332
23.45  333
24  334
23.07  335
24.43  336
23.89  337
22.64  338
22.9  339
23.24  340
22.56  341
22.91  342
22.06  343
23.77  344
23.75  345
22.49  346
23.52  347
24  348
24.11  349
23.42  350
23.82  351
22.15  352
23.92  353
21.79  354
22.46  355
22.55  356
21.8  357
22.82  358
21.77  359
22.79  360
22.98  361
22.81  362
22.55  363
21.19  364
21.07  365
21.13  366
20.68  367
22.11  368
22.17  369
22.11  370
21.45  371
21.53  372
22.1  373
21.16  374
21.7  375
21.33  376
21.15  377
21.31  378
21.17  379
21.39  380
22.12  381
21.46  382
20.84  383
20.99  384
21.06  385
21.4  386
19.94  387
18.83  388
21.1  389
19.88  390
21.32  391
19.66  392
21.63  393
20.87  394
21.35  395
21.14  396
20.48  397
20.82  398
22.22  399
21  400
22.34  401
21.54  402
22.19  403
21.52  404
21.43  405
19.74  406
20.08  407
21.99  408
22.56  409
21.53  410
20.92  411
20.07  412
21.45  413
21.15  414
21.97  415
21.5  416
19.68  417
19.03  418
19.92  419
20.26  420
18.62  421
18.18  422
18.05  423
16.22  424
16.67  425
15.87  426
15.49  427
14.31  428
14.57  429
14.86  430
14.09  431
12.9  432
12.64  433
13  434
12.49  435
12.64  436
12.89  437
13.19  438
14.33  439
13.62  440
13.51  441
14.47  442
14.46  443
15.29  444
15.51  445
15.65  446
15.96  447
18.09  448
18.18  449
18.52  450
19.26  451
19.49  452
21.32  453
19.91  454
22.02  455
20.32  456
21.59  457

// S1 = -3.57 K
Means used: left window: 21.3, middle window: 22.8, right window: 21.6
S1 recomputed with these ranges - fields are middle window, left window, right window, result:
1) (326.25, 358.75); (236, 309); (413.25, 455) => -5.0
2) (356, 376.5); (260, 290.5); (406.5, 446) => -2.6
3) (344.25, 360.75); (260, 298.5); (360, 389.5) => -0.9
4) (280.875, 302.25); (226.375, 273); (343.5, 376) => -1.3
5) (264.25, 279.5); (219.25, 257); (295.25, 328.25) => -1.7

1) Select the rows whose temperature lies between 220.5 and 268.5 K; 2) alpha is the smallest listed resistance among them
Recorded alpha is 12.57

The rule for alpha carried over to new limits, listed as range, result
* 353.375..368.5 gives 20.68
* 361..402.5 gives 18.83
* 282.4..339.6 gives 21.08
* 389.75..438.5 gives 12.49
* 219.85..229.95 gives 14.58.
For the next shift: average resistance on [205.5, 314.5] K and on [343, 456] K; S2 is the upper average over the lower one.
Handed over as 0.9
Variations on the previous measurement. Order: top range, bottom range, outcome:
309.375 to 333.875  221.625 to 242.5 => 1.36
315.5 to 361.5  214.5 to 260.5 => 1.13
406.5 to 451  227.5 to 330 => 0.78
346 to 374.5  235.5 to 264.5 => 1.02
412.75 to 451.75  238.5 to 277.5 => 0.72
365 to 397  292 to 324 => 0.93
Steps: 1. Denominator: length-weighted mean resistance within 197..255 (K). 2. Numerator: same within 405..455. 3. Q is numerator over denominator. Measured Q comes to 0.82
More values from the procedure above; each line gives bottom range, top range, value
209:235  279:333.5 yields 1.14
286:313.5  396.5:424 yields 0.91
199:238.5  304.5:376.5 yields 1.10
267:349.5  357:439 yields 0.86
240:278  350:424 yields 0.93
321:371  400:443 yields 0.78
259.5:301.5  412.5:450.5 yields 0.71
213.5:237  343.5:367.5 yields 1.21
